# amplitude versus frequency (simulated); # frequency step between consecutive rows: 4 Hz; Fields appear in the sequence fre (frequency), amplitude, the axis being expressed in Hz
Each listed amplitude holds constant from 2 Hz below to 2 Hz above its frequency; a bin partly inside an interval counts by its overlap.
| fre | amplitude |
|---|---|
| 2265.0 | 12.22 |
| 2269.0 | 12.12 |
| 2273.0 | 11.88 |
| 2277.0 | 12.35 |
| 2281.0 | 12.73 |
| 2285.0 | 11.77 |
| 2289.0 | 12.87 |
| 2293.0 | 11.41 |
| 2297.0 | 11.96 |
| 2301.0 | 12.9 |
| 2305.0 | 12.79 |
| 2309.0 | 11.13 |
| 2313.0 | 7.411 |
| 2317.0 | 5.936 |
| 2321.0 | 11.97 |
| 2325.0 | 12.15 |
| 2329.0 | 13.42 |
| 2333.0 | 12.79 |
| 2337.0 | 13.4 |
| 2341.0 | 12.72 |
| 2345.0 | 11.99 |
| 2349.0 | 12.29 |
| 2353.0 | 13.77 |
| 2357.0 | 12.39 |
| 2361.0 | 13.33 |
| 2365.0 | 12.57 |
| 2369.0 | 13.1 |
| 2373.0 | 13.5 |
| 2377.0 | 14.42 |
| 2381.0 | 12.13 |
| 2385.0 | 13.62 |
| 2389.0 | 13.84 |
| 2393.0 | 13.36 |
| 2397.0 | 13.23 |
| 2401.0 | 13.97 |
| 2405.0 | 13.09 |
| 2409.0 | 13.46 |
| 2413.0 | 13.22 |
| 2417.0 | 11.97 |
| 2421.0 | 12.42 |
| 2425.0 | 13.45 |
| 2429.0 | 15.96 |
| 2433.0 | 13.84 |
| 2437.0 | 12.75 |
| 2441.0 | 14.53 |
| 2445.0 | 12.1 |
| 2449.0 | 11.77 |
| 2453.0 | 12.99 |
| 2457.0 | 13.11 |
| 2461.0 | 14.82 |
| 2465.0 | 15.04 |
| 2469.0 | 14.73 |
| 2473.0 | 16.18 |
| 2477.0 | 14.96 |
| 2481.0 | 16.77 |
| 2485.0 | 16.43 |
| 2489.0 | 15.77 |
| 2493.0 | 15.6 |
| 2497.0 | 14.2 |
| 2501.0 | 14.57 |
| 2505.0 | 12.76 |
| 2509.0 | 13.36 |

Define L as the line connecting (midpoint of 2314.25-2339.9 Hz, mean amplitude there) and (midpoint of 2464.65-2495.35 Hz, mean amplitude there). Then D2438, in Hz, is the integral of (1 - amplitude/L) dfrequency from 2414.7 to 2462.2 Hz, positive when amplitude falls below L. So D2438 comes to 4.2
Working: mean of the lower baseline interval 11.5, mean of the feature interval 13.3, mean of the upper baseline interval 15.7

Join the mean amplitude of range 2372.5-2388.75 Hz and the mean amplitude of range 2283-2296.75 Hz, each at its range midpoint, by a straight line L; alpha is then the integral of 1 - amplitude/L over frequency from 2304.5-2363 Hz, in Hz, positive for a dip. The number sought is 4.2 Hz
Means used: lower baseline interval 12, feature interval 11.8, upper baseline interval 13.5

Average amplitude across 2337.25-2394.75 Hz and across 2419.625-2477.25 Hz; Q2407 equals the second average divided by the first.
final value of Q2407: 1.1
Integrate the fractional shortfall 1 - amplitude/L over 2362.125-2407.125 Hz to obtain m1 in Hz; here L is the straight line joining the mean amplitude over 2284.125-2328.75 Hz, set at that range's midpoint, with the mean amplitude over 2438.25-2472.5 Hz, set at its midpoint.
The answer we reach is -3.0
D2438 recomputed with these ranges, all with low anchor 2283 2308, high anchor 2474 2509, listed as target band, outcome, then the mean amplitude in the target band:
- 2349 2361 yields 0.1 Hz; 13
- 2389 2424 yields 1.7 Hz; 13.1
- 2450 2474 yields 0.6 Hz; 14.3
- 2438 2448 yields 0.9 Hz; 13.1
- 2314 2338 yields 2.5 Hz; 11.4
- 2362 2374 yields 0.2 Hz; 13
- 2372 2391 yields 0.0 Hz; 13.5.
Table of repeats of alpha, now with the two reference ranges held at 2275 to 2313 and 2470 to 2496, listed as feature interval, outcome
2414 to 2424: 1.4 Hz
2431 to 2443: 1.0 Hz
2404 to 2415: 0.8 Hz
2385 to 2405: 0.7 Hz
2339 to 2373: 1.1 Hz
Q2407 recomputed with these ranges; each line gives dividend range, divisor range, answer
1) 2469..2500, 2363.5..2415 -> 1.17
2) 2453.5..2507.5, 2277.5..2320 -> 1.34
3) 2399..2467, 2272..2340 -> 1.15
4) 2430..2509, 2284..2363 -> 1.20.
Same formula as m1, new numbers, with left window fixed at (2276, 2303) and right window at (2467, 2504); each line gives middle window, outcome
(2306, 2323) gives 4.5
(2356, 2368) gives 0.5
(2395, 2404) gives 0.3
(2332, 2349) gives 0.5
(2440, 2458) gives 2.4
